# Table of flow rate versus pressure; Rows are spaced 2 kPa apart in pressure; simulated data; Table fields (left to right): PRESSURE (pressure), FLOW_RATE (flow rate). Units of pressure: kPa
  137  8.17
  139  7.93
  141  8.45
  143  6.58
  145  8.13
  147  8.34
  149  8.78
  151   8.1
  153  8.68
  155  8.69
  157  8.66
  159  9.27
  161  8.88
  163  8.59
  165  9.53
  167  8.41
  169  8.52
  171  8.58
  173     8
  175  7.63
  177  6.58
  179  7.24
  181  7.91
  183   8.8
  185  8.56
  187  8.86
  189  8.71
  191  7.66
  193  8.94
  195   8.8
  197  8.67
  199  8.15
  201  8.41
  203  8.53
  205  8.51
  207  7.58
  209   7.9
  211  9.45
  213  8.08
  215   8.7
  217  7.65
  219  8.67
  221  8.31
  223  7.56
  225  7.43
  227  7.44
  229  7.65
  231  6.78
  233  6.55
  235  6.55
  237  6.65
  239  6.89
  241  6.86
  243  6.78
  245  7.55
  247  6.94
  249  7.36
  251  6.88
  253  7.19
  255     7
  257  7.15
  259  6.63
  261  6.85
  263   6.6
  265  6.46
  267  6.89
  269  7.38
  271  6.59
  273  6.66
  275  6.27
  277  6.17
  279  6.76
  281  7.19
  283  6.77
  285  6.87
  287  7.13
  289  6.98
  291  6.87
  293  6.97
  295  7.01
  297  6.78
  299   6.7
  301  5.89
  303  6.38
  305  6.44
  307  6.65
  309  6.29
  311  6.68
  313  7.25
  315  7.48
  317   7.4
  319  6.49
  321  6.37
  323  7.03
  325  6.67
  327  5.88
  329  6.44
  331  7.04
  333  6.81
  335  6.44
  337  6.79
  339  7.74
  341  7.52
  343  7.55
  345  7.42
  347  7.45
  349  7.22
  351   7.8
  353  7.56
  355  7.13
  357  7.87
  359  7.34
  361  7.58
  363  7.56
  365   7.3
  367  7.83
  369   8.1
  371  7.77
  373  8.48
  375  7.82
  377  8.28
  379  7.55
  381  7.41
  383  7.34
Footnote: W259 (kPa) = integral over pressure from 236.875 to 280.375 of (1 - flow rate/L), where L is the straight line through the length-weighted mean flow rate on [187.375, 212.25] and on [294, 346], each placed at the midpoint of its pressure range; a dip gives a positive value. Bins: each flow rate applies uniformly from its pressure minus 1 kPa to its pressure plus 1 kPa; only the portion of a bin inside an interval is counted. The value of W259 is 4.6 kPa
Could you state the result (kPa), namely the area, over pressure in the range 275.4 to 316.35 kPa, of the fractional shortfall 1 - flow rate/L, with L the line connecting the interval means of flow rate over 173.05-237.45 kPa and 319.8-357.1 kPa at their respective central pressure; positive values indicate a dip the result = 3.3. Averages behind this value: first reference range 7.98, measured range 6.76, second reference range 7.07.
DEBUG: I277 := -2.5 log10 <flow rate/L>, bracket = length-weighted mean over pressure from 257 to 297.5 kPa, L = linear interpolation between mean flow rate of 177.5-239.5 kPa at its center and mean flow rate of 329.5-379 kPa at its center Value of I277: 0.143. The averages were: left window 7.98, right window 7.51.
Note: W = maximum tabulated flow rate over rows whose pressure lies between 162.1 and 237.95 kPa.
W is 9.53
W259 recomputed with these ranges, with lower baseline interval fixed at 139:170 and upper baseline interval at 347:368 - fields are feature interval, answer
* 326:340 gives 1.6 kPa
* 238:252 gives 1.8 kPa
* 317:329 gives 1.8 kPa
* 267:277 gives 1.6 kPa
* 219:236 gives 1.6 kPa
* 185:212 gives -0.7 kPa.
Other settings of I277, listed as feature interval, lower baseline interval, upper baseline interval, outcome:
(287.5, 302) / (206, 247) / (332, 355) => 0.10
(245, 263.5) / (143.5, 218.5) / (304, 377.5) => 0.12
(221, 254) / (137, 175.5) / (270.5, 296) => 0.04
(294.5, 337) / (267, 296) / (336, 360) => 0.08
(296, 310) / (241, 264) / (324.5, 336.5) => 0.04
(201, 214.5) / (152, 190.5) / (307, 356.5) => -0.03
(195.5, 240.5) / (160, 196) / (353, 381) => 0.05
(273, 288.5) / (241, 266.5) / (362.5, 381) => 0.06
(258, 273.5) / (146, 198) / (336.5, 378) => 0.19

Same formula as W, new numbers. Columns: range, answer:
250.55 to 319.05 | 7.48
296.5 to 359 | 7.87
